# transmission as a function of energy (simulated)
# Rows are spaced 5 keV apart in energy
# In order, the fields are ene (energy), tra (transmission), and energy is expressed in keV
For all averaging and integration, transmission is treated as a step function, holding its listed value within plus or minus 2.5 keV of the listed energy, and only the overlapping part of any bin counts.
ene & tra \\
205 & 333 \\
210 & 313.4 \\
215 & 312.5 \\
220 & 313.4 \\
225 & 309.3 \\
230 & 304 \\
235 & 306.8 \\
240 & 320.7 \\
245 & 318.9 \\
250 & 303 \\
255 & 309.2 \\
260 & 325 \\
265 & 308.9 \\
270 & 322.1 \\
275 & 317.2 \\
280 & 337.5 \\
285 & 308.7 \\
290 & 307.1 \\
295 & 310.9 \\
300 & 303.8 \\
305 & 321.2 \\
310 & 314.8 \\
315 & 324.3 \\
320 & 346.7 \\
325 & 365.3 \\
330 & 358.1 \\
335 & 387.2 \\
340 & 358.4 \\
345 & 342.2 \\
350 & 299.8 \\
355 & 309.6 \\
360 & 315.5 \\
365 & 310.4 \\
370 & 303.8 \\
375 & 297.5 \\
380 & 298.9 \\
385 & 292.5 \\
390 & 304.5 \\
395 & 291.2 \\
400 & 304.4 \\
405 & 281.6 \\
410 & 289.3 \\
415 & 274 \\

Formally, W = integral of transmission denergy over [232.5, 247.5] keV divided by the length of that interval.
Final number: 315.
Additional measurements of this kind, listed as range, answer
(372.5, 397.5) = 297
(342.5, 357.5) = 317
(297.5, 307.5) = 312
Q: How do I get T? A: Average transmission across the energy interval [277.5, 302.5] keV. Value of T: 314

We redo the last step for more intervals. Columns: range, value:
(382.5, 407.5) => 295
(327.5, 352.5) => 349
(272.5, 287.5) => 321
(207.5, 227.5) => 312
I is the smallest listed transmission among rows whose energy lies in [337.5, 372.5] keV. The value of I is 299.8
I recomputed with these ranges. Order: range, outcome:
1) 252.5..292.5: 307.1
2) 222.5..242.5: 304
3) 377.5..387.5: 292.5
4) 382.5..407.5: 281.6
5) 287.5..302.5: 303.8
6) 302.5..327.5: 314.8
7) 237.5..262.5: 303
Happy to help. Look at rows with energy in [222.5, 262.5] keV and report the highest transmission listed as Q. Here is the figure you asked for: 325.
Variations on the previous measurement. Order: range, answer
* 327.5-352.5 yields 387.2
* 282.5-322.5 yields 346.7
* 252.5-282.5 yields 337.5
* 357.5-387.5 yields 315.5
